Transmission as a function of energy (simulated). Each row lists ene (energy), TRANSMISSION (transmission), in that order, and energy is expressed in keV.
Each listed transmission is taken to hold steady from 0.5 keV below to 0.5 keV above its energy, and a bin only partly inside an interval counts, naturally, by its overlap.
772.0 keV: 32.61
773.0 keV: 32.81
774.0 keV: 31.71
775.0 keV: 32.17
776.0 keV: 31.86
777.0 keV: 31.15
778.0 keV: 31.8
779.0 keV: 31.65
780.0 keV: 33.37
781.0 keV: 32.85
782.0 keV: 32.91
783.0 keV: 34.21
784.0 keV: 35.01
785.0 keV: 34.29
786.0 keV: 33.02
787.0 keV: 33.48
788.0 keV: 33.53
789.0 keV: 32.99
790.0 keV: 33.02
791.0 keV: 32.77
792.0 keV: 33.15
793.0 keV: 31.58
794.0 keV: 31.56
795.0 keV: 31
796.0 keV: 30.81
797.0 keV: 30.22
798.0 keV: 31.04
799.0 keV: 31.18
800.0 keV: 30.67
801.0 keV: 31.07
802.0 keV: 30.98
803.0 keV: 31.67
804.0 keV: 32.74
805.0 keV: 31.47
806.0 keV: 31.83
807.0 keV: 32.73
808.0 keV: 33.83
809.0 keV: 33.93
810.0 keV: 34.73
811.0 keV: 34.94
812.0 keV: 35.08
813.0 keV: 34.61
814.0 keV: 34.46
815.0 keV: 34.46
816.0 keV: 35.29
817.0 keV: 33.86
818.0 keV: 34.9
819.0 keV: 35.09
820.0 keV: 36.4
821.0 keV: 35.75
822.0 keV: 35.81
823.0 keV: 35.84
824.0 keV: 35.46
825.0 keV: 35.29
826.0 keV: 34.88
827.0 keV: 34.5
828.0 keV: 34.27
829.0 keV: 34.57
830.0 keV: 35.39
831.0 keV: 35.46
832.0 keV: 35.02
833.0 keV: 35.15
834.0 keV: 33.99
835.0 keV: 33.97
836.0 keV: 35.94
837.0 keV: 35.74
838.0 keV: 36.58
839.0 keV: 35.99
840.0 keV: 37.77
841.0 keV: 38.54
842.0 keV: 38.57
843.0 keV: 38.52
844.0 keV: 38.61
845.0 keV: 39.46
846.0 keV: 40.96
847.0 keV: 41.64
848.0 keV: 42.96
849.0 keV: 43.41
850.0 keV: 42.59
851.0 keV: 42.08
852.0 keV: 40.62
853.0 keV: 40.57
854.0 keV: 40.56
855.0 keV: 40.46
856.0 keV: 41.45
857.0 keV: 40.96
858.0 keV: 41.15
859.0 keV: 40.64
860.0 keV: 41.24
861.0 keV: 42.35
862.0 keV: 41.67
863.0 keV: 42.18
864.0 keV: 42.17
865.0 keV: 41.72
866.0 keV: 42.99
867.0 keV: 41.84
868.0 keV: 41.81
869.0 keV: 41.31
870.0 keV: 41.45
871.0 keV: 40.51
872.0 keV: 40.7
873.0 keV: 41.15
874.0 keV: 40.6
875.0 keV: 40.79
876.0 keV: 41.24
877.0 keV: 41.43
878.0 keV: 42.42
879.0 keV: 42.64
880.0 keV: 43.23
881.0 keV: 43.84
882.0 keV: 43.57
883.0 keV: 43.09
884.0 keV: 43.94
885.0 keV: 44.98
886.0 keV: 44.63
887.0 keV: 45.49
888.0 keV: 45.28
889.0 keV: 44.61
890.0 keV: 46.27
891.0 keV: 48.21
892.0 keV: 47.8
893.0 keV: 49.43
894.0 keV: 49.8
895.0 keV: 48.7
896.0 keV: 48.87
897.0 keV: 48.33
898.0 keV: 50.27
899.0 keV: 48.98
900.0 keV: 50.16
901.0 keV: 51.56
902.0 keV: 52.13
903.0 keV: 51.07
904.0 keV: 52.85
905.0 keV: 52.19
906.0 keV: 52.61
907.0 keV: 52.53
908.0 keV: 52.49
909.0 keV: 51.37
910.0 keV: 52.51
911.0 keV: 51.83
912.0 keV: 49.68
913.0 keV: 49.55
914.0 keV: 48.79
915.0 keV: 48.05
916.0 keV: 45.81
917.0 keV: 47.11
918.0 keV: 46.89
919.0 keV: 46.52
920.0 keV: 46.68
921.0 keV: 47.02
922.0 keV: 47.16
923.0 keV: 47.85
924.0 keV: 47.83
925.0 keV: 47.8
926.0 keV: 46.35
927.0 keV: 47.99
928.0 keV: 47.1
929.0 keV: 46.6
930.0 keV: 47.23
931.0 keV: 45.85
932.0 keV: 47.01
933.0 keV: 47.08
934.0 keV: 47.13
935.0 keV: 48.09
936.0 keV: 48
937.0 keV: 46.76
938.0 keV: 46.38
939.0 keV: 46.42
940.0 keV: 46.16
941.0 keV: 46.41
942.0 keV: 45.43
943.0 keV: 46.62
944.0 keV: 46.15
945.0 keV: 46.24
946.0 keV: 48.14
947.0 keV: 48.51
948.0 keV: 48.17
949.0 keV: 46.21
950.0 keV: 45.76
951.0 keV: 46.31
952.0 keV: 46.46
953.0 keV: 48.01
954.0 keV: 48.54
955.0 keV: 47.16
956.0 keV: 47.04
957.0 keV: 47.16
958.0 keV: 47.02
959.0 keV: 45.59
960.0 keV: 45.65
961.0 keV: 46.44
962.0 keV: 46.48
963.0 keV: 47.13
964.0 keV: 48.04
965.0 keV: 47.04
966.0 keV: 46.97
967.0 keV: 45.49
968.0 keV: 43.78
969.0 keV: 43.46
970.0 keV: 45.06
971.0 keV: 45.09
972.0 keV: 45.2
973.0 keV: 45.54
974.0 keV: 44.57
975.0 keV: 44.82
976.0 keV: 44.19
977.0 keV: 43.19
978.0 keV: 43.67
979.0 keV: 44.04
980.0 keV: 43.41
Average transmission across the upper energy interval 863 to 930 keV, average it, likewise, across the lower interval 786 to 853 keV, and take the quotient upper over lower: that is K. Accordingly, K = 1.3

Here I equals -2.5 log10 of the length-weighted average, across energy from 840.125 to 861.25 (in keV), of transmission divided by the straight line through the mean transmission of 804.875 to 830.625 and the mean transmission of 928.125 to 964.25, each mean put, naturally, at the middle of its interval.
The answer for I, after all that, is -0.08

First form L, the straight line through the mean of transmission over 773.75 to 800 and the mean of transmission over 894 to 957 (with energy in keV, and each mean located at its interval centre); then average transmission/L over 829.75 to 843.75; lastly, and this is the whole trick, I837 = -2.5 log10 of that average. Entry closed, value 0.05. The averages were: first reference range 32.4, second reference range 48.2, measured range 36.2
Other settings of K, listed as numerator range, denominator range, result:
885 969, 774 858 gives 1.36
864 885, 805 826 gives 1.21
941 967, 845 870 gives 1.13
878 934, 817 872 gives 1.24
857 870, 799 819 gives 1.25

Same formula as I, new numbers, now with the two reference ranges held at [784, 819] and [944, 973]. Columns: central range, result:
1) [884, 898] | -0.16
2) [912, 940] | -0.09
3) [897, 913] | -0.22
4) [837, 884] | -0.08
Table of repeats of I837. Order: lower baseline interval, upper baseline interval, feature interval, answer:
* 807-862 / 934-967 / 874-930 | -0.111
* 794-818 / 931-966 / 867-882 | -0.058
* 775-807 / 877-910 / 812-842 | 0.069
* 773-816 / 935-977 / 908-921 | -0.143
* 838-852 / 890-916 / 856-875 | 0.054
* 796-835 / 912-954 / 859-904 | -0.085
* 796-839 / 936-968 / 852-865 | -0.092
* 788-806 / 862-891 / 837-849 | -0.027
